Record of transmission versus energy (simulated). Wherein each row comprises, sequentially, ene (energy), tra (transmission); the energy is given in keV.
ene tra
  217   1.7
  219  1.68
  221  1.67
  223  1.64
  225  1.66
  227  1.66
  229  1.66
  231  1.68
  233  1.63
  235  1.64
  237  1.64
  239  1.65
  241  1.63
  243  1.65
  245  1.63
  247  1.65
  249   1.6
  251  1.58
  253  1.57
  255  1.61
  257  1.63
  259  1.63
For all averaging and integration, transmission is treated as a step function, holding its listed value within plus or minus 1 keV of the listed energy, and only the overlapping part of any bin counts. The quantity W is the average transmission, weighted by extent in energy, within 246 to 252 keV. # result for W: 1.61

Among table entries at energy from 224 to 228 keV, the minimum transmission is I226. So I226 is 1.66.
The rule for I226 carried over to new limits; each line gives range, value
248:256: 1.57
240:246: 1.63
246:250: 1.6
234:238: 1.64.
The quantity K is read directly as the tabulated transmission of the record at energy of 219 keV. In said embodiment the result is 1.68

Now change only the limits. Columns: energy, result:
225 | 1.66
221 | 1.67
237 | 1.64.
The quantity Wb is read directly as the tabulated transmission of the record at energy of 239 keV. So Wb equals 1.65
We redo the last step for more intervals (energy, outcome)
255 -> 1.61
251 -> 1.58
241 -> 1.63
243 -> 1.65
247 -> 1.65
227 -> 1.66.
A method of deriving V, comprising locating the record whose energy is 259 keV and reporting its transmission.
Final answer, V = 1.63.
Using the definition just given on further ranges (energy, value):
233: 1.63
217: 1.7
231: 1.68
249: 1.6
